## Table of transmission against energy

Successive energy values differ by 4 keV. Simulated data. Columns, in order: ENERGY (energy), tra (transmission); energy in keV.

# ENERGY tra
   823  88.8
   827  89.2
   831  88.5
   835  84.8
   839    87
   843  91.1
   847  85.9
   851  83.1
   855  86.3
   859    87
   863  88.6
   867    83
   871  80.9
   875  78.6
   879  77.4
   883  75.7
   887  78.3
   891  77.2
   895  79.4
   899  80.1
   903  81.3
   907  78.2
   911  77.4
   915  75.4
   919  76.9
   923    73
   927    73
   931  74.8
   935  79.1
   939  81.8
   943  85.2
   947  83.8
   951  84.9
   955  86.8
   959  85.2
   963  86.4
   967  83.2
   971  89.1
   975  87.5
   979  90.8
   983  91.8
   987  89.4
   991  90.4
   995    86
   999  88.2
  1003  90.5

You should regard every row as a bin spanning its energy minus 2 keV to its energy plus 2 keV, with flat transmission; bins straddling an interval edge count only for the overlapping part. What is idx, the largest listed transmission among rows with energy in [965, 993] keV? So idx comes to 91.8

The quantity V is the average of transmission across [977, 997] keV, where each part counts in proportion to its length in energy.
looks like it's 89.7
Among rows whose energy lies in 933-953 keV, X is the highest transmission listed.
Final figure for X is 85.2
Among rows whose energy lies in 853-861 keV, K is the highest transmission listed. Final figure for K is 87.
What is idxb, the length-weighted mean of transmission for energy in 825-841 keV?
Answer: 87.4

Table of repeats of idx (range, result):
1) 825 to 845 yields 91.1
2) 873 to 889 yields 78.6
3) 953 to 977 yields 89.1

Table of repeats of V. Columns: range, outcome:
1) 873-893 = 77.4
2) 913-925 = 75.1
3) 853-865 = 87.3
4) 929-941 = 78.6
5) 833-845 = 87.6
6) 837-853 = 86.8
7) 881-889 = 77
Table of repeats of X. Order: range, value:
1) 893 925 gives 81.3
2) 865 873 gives 83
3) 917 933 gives 76.9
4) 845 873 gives 88.6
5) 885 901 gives 80.1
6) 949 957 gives 86.8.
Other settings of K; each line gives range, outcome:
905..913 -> 78.2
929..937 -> 79.1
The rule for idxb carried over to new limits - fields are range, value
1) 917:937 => 75.4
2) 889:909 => 79.2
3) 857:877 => 83.6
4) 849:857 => 84.7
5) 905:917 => 77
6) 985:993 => 89.9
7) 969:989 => 89.7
